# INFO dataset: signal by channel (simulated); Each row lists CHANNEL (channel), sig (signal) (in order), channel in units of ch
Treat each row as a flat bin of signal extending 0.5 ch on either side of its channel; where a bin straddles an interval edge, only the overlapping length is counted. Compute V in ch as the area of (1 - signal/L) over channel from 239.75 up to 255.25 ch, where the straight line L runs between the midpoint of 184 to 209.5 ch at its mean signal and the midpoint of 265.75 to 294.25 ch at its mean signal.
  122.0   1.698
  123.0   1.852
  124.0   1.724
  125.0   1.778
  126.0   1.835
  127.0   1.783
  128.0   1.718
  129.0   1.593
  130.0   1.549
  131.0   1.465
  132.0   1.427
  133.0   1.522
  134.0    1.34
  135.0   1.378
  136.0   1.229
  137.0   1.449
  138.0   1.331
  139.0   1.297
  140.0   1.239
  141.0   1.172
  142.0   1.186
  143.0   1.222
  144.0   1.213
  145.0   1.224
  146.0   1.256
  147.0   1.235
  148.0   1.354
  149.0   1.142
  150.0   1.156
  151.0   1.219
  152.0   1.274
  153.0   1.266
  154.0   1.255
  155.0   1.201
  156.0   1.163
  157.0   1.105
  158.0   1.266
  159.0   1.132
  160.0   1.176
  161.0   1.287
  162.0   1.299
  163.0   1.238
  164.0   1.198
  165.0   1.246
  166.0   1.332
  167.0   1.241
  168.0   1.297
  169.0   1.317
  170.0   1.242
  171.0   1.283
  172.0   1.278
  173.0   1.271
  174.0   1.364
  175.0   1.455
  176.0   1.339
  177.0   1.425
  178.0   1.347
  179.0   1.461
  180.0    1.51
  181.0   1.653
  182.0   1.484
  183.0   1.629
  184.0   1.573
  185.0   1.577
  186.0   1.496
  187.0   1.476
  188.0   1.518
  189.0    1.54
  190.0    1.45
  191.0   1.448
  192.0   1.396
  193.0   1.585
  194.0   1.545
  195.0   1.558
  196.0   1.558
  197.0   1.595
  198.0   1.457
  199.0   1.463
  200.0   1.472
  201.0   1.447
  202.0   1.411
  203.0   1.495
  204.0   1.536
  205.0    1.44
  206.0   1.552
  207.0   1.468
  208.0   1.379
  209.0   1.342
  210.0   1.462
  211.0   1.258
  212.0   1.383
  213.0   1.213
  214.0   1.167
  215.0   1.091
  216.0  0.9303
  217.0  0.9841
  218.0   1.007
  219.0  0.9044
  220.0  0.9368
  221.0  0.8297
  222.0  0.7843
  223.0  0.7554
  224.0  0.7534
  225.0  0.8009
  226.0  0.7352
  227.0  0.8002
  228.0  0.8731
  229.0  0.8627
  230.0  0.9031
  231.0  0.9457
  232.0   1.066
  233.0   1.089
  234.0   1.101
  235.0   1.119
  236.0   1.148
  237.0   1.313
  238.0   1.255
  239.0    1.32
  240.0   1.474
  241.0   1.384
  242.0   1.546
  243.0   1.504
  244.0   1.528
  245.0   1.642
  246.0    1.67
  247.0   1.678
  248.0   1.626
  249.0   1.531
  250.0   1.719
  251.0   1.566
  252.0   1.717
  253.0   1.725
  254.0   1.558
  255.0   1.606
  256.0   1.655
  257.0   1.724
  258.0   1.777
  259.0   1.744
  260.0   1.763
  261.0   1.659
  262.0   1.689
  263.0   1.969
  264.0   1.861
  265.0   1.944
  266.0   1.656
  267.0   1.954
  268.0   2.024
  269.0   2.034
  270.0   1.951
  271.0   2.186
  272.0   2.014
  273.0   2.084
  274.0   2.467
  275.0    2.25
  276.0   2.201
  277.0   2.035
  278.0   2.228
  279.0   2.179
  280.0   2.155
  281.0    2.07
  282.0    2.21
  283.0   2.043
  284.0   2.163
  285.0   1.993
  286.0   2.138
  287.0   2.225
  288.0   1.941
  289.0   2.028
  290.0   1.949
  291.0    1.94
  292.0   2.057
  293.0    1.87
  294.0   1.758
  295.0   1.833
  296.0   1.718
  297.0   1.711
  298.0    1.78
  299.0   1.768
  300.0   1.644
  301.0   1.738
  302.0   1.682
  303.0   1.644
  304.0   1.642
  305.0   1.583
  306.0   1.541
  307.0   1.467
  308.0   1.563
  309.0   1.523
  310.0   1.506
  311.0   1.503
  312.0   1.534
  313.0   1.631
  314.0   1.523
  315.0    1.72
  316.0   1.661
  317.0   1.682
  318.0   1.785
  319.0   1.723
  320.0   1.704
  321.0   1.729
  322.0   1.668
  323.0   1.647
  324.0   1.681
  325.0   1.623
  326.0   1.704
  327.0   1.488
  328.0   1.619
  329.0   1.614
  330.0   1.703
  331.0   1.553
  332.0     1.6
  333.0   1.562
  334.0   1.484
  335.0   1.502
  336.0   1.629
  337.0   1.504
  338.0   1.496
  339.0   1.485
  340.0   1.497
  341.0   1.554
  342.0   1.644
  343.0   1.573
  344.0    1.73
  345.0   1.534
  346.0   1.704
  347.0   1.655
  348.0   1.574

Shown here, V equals 2.1 ch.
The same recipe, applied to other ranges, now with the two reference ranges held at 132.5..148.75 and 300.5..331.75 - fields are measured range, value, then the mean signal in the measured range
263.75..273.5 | -2.8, 1.97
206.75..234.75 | 8.0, 1.03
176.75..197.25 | -2.1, 1.52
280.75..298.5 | -4.4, 1.97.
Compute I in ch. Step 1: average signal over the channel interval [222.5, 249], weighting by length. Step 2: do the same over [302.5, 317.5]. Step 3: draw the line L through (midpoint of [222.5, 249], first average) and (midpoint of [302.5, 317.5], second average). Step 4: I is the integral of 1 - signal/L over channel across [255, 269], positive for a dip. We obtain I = -4.9 ch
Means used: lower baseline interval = 1.19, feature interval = 1.8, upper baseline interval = 1.58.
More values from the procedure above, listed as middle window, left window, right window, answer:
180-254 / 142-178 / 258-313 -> 9.8 ch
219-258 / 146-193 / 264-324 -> 8.7 ch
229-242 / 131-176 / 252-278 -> 4.2 ch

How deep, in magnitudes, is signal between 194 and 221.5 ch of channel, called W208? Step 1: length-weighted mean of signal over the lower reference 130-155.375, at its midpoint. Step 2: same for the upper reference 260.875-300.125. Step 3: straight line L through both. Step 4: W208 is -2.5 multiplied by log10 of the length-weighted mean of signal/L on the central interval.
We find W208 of 0.223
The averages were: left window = 1.29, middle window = 1.31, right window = 1.99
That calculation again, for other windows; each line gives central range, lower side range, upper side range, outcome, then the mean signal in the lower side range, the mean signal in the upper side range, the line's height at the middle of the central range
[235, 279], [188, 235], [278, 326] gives -0.16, 1.21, 1.79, 1.5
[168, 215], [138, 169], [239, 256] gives -0.05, 1.23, 1.59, 1.38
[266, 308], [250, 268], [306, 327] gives -0.15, 1.75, 1.62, 1.69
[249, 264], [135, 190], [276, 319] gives -0.02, 1.32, 1.82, 1.67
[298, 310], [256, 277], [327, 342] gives 0.07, 1.94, 1.56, 1.73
